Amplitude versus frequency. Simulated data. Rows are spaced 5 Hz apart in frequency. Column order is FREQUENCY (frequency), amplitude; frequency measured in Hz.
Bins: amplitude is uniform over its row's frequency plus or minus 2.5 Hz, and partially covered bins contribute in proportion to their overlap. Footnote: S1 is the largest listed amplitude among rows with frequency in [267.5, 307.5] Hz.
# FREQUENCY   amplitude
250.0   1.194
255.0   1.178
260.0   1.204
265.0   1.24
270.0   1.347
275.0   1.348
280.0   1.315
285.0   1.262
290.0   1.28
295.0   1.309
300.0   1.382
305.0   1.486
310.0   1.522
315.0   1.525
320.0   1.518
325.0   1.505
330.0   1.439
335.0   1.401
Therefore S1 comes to 1.486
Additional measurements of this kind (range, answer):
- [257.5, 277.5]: 1.348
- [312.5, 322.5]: 1.525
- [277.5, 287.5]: 1.315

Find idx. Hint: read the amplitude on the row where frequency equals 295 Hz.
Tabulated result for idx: 1.309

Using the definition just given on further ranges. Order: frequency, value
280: 1.315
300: 1.382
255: 1.178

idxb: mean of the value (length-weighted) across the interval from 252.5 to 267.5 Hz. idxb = 1.21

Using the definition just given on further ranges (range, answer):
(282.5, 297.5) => 1.28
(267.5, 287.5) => 1.32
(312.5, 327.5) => 1.52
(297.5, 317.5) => 1.48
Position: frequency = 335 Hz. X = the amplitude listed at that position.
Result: 1.401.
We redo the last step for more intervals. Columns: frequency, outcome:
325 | 1.505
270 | 1.347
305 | 1.486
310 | 1.522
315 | 1.525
